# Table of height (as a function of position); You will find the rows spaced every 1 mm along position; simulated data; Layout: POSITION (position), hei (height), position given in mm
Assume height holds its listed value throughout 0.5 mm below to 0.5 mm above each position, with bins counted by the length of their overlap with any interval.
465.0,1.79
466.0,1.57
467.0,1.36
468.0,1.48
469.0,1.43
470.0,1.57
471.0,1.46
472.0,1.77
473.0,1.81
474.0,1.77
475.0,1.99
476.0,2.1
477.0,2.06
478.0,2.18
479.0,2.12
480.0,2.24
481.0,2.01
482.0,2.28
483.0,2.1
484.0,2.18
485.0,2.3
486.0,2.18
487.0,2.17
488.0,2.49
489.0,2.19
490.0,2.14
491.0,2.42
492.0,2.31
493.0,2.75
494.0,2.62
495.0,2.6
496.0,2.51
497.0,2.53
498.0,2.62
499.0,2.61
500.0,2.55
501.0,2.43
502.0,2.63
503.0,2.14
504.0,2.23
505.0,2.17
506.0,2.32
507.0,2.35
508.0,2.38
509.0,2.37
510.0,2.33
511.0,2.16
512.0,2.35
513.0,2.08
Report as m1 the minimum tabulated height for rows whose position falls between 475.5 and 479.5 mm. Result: 2.06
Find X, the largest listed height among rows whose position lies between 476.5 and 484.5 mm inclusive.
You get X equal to 2.28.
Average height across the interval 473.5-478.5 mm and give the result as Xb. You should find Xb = 2.02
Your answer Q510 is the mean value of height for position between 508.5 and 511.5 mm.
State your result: 2.29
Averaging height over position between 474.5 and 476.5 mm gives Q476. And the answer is 2.04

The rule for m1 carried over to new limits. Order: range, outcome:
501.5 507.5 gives 2.14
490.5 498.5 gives 2.31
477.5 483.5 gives 2.01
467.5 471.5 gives 1.43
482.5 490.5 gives 2.1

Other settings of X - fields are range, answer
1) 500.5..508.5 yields 2.63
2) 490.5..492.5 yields 2.42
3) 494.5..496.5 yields 2.6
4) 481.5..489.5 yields 2.49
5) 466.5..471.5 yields 1.57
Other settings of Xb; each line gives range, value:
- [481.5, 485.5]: 2.21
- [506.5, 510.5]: 2.36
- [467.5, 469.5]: 1.46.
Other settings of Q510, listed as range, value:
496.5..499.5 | 2.59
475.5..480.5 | 2.14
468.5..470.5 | 1.5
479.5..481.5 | 2.12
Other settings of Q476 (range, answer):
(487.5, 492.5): 2.31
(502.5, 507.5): 2.24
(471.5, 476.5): 1.89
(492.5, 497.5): 2.6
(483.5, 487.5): 2.21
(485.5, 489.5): 2.26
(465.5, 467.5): 1.47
